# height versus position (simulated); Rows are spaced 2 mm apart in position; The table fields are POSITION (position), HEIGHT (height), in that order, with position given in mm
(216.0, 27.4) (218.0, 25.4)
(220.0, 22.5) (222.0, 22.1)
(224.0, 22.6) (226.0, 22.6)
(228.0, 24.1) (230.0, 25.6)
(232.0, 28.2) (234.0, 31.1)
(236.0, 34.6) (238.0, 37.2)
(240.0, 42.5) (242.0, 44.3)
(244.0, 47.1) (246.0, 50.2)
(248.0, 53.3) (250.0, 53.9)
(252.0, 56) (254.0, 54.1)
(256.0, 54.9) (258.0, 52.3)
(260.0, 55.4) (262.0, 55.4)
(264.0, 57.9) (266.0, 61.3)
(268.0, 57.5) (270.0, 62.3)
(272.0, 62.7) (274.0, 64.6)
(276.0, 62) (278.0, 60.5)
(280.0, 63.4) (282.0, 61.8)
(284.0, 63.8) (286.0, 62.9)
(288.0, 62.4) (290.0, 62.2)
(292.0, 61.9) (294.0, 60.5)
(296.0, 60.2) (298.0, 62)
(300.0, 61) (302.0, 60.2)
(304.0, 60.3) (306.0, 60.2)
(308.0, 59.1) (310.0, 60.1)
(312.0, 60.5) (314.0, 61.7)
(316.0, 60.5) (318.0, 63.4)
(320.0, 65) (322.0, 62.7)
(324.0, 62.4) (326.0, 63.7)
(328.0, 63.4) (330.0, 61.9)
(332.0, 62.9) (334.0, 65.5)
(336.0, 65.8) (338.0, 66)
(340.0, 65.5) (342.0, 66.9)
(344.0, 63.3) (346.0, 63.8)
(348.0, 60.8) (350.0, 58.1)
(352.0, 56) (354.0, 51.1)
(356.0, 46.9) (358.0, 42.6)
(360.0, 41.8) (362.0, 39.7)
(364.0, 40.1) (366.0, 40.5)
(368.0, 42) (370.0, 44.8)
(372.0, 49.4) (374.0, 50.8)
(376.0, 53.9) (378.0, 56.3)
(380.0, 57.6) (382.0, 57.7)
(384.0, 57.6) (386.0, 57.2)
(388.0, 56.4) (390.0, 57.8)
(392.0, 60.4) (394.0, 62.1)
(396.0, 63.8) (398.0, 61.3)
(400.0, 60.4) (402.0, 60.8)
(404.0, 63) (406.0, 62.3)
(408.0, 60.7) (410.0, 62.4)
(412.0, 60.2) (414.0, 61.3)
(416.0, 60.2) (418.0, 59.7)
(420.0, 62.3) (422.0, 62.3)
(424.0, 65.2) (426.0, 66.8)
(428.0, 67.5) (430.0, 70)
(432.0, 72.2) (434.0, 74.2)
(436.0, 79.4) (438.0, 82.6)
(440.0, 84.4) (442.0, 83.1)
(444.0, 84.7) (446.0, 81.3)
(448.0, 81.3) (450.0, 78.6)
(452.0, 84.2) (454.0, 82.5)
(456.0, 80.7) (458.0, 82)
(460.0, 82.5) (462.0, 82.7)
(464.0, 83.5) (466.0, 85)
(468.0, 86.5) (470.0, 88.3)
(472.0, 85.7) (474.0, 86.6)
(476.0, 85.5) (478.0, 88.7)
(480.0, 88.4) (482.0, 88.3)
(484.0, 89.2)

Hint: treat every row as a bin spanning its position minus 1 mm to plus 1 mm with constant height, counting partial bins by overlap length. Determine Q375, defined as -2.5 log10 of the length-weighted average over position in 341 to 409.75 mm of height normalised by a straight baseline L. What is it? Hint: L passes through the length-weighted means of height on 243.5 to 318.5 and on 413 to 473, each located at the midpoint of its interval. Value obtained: 0.253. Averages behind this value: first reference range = 59.2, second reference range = 76.7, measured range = 55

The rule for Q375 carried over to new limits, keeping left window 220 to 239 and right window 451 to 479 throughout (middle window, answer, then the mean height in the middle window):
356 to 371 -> 0.39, 42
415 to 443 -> 0.08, 70.7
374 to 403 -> 0.13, 58.5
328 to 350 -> -0.19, 63.9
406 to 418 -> 0.18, 61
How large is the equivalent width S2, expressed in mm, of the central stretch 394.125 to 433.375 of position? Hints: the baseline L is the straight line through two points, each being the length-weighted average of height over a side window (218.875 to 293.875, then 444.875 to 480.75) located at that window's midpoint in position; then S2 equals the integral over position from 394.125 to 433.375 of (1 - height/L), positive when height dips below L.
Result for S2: 6.4 mm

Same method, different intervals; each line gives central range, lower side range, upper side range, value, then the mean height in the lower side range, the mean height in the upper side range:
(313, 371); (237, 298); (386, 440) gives 3.7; 56.9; 64.7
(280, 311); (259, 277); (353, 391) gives -2.2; 59.9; 49.7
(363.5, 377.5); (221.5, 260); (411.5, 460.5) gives 3.6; 40.5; 74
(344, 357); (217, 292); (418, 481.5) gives 1.4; 48.3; 79.4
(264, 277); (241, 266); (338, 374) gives -2.1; 53.2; 51.8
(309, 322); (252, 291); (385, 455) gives 0.1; 59.8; 68.4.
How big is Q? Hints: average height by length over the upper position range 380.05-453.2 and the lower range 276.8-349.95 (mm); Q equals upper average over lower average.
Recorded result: 1.1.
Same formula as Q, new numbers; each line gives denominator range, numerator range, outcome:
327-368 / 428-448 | 1.41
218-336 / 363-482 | 1.28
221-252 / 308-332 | 1.70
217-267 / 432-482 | 2.01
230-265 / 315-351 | 1.35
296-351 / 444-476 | 1.34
